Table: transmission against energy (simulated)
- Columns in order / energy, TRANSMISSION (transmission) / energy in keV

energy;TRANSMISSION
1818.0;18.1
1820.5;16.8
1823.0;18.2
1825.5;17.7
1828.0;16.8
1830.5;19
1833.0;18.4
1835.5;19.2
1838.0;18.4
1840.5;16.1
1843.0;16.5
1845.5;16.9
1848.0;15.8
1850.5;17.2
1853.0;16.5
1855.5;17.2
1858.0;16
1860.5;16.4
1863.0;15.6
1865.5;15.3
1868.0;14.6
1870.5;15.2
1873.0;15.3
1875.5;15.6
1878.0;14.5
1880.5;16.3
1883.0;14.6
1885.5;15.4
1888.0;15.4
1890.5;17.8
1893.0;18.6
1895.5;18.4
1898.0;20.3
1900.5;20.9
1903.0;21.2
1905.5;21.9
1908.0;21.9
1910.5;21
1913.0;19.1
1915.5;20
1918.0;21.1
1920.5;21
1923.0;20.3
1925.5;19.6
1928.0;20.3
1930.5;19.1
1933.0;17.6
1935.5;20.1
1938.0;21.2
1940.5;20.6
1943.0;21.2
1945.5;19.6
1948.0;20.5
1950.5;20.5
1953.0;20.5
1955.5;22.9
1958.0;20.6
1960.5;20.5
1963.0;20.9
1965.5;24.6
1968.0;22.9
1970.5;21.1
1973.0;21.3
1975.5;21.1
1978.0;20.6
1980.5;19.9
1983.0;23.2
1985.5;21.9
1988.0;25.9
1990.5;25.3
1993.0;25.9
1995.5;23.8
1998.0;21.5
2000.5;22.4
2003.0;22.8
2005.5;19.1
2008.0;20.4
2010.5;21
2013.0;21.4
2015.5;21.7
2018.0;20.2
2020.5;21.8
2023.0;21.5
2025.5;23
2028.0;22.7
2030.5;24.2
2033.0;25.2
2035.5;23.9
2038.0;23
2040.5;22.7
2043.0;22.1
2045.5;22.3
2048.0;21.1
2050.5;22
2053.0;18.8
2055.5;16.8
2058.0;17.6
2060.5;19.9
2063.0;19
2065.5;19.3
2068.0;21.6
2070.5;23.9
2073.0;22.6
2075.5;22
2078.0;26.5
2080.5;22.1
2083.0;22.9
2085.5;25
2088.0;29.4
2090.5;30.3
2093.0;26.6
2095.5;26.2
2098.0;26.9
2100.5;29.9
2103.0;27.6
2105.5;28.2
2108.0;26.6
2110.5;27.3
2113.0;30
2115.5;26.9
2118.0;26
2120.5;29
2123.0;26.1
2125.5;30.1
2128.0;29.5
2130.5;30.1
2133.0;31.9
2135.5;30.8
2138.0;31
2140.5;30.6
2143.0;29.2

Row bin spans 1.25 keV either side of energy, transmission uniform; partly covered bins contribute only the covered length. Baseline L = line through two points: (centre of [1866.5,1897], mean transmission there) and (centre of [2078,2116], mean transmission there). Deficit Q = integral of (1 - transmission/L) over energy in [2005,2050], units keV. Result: 2.6 keV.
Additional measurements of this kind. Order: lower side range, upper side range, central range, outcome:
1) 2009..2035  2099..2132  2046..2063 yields 3.41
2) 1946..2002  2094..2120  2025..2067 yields 6.17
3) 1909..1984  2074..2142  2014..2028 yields 1.32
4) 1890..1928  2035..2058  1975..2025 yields -3.05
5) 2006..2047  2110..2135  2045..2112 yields 5.36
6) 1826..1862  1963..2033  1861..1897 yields 4.72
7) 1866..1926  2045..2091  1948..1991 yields -4.20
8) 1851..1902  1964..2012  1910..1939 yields -1.50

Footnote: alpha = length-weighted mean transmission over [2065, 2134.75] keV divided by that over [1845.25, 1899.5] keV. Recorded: 1.6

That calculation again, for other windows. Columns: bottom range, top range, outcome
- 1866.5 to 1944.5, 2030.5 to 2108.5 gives 1.26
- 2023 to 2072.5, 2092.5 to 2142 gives 1.33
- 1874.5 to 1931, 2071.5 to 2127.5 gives 1.42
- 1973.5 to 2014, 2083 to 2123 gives 1.24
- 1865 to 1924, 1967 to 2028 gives 1.21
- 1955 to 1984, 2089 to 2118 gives 1.29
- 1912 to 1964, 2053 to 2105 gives 1.17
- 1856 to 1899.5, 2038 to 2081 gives 1.31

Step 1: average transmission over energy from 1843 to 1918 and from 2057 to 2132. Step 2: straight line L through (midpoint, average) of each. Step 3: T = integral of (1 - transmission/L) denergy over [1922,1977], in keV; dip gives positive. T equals -1.8 keV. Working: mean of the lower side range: 17.5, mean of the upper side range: 25.7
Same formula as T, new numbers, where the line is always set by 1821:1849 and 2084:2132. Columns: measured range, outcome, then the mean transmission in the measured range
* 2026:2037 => 0.50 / 23.9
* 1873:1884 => 2.25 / 15.3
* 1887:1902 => 0.88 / 18.7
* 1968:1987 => 1.26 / 21.5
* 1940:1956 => 0.82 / 20.7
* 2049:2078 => 6.29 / 20.6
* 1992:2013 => 1.67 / 22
